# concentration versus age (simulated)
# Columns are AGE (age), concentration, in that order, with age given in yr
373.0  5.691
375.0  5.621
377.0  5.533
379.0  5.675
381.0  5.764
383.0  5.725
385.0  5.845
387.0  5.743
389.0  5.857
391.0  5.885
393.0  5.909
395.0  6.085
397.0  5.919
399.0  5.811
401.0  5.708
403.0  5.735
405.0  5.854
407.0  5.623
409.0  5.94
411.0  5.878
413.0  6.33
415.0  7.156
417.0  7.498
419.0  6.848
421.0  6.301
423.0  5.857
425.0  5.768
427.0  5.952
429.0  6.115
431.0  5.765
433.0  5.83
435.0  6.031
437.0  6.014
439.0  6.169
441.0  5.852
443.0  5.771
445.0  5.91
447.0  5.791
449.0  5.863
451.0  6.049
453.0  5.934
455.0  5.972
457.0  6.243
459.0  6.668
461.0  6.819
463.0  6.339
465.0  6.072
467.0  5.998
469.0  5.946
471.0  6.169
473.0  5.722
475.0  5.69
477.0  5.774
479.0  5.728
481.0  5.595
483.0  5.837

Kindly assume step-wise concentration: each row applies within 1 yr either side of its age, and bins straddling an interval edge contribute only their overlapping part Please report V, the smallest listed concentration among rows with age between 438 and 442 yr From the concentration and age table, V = 5.852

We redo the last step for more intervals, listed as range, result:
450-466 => 5.934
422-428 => 5.768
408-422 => 5.878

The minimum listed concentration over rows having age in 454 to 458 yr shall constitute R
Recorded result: 5.972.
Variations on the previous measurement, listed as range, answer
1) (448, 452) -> 5.863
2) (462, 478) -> 5.69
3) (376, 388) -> 5.533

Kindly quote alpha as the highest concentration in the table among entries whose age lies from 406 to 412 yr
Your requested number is 5.94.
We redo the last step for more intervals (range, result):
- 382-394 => 5.909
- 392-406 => 6.085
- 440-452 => 6.049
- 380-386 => 5.845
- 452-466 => 6.819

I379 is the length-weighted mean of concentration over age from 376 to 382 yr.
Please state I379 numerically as 5.66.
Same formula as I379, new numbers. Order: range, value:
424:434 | 5.89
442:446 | 5.84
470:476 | 5.86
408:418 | 6.56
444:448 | 5.85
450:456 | 5.99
